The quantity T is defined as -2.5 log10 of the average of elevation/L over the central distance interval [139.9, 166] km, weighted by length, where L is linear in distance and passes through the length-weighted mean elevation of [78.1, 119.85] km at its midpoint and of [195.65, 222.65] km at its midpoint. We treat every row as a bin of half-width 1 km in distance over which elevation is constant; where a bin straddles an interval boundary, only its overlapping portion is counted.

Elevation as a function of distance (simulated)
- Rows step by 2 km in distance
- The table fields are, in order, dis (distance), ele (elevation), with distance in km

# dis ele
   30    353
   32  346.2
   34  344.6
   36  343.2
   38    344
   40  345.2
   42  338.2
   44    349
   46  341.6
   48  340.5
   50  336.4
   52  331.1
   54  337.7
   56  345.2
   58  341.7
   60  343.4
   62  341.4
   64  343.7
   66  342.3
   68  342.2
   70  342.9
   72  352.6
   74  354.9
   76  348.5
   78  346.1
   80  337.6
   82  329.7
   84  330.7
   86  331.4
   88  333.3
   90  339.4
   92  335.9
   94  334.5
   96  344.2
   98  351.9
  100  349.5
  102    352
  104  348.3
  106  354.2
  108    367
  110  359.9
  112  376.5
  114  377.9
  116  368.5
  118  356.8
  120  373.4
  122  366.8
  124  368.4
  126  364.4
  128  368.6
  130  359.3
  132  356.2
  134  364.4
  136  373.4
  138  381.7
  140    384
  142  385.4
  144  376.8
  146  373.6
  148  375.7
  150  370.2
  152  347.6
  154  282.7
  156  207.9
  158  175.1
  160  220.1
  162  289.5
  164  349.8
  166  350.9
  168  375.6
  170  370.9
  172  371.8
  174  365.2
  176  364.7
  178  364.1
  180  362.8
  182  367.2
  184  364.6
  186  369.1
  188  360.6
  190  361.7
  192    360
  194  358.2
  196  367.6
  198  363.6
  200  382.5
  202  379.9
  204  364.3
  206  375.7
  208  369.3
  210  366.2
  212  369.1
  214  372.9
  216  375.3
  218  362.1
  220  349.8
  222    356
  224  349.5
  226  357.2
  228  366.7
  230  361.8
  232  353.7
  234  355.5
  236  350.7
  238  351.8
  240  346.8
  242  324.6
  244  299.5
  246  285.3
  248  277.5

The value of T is 0.132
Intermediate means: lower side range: 349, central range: 317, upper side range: 368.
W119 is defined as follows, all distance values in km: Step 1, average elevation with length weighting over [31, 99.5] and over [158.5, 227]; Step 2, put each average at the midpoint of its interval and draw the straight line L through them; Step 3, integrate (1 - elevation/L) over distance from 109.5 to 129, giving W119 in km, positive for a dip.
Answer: -1.1 km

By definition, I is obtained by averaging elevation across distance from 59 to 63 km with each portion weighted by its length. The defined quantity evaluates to 342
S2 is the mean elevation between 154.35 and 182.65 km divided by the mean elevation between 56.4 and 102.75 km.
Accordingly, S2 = 0.94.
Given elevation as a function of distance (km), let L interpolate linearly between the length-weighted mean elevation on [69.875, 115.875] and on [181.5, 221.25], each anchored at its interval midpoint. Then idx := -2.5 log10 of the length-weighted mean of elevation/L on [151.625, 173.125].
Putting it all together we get 0.19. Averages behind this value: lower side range 348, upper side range 367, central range 303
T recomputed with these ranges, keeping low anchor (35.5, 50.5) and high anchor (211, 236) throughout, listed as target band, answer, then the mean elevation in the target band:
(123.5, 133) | -0.037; 363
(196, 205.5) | -0.042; 372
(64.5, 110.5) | 0.007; 345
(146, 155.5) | 0.041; 340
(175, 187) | -0.028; 365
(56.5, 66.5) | 0.005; 343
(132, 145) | -0.072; 376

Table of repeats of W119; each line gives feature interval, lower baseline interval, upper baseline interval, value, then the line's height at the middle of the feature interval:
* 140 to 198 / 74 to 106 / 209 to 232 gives 1.7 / 354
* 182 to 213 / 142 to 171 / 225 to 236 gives -2.3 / 342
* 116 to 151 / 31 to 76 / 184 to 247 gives -2.0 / 350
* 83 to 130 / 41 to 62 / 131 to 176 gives -2.1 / 340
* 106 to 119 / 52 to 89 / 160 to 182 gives -0.8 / 345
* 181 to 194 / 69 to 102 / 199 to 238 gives -0.2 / 359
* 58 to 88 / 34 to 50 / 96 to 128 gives 0.8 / 351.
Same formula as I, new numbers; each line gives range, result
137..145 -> 382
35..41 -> 344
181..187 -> 367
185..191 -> 364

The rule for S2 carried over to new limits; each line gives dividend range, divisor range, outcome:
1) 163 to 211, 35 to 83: 1.07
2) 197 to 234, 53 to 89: 1.07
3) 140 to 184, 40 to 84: 0.99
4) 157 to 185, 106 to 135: 0.92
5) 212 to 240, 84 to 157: 1.01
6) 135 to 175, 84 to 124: 0.95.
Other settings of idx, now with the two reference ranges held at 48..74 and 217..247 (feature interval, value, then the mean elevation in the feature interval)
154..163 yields 0.44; 230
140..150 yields -0.10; 378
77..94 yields 0.02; 335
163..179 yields -0.06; 364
